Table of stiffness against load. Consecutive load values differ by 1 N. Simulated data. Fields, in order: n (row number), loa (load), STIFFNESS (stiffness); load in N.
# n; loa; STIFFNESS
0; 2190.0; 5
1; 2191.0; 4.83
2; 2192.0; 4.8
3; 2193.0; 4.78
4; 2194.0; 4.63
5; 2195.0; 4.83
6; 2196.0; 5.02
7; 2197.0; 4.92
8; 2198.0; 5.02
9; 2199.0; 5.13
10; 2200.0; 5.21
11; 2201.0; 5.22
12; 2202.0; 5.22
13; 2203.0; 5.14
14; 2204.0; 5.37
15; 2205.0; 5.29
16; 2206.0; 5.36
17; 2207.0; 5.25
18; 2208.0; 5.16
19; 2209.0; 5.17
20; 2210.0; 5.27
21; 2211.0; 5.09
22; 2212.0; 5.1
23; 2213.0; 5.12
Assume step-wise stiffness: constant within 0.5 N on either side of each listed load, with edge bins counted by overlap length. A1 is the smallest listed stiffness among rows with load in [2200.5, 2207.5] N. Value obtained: 5.14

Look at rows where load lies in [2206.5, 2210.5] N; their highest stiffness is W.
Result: 5.27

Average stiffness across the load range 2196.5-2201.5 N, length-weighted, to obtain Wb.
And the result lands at 5.1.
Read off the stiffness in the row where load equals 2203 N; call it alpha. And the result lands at 5.14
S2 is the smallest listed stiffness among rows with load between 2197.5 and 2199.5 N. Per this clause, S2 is 5.02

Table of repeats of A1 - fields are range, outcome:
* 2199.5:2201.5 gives 5.21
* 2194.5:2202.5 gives 4.83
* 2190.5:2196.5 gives 4.63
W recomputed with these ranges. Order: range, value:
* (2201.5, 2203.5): 5.22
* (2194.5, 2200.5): 5.21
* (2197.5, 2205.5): 5.37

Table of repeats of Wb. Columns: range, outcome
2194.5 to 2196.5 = 4.92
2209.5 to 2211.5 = 5.18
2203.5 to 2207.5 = 5.32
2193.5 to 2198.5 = 4.88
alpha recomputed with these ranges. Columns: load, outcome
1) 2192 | 4.8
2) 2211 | 5.09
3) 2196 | 5.02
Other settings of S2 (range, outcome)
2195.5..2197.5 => 4.92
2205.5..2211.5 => 5.09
